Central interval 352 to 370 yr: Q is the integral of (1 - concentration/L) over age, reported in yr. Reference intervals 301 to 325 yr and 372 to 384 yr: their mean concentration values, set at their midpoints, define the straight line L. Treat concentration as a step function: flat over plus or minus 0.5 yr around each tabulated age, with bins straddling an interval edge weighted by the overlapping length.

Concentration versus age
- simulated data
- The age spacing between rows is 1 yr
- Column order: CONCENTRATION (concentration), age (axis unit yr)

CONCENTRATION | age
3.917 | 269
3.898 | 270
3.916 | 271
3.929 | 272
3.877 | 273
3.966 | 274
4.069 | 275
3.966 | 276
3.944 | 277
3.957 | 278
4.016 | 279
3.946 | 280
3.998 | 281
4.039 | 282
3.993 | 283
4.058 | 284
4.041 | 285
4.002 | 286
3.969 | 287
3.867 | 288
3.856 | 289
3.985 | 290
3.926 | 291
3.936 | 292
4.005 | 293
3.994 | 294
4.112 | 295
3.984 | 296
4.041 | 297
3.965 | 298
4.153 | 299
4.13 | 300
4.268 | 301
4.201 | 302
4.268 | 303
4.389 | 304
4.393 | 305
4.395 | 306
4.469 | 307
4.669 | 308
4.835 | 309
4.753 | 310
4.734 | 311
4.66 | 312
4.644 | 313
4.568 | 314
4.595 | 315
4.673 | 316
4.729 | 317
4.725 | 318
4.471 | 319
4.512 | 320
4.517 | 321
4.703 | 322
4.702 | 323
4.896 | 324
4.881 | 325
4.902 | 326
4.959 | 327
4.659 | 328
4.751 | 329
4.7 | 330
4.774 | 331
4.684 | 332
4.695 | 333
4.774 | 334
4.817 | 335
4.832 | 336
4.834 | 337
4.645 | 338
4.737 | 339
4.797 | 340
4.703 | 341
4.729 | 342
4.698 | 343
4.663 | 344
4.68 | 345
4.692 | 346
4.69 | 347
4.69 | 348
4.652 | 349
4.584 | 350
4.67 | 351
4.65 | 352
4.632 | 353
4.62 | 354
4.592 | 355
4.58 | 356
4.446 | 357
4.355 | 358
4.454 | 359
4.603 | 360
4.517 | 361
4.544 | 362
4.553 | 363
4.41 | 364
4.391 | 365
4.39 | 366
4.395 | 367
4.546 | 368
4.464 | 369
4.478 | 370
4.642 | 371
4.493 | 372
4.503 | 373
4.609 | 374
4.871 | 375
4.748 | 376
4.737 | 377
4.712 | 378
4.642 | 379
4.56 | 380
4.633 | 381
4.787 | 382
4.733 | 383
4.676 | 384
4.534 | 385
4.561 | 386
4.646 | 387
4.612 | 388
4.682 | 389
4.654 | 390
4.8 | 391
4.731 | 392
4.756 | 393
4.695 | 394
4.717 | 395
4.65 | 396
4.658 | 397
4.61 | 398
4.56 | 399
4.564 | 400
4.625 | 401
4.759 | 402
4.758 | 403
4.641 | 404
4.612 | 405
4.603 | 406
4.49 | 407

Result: 0.6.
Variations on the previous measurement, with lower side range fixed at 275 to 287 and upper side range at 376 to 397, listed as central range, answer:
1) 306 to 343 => -3.74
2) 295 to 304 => -0.05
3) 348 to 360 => -0.28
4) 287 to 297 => 0.25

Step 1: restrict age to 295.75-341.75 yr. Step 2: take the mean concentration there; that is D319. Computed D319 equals 4.6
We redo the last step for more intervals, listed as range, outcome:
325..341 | 4.77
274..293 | 3.98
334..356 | 4.69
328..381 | 4.63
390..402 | 4.67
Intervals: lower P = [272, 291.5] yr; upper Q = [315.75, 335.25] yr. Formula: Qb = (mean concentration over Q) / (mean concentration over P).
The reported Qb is 1.2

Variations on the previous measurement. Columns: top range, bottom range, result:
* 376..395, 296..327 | 1.03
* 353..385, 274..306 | 1.13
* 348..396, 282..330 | 1.05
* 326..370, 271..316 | 1.11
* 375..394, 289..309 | 1.12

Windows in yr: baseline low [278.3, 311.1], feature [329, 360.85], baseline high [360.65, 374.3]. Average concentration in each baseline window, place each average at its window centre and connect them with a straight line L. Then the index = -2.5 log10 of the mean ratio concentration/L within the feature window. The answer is -0.07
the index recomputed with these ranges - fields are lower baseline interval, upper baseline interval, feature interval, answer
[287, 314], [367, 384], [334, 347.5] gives -0.07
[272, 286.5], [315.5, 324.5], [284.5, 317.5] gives 0.02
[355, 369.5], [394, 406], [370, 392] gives -0.02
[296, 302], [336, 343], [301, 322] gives -0.06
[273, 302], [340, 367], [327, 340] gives -0.08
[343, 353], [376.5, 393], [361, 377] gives 0.03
